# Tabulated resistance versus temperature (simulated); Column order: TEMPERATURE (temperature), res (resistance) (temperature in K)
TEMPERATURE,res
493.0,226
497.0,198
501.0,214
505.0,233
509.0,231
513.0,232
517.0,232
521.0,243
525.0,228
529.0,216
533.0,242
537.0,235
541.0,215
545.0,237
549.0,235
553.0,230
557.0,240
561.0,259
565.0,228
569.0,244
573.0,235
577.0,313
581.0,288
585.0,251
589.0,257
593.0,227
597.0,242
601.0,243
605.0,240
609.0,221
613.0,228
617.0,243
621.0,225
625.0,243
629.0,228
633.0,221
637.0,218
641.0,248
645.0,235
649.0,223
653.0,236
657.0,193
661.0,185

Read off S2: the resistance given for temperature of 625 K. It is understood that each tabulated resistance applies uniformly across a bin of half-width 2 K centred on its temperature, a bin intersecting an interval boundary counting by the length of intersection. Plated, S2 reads 243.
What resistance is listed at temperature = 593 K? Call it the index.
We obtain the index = 227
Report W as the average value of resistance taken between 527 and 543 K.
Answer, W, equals 227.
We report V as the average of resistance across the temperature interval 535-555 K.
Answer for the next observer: 230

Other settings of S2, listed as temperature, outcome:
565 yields 228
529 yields 216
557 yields 240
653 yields 236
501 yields 214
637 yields 218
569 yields 244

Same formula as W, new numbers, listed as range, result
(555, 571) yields 243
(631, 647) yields 230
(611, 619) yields 236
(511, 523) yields 236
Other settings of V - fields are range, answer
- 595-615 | 235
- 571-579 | 274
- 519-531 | 229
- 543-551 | 236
